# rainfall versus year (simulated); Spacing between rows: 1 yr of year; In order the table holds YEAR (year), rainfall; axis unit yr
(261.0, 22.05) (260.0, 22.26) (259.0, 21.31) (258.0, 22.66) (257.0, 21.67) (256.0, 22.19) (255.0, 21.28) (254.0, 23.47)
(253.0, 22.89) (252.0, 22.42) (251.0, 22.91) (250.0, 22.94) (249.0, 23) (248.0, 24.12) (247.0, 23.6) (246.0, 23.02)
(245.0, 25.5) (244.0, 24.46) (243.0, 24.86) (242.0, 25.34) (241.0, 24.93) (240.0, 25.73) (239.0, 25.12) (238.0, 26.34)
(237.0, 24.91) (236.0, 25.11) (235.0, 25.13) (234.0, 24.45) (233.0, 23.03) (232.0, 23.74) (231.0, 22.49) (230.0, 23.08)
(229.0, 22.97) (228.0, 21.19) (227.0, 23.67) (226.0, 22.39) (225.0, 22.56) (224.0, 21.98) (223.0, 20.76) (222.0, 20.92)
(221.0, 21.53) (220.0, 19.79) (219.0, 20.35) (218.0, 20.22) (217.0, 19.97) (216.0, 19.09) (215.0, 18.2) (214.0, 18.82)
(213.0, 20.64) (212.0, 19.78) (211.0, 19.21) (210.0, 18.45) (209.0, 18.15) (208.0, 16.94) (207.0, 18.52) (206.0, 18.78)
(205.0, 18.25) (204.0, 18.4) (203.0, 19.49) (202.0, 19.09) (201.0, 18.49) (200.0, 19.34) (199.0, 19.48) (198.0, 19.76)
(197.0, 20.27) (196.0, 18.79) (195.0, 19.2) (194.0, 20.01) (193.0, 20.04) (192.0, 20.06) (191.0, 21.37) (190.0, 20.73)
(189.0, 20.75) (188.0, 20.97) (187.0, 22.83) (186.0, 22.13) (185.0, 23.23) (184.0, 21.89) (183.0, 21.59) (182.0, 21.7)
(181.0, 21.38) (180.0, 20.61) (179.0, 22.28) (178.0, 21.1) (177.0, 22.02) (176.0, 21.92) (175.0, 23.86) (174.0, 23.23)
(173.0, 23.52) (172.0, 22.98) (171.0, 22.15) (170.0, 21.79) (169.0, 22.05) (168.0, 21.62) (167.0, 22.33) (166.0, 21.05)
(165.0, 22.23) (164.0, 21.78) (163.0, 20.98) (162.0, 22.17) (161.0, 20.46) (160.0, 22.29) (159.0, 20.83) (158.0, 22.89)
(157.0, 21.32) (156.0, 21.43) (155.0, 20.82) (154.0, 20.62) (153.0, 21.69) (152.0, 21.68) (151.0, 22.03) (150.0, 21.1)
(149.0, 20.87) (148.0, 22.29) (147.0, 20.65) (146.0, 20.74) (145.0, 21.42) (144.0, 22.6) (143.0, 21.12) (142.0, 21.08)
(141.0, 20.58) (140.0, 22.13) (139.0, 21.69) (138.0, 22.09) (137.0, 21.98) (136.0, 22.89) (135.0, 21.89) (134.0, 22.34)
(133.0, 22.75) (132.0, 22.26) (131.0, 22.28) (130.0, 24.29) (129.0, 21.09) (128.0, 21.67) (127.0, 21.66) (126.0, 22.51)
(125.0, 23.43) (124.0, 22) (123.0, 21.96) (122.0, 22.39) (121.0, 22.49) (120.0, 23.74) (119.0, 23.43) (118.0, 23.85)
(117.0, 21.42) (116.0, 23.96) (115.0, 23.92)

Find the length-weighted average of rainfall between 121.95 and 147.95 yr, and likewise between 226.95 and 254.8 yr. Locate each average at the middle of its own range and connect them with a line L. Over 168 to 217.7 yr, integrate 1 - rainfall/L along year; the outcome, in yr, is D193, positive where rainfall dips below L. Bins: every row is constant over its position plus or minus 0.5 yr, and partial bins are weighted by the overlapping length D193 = 5.47 yr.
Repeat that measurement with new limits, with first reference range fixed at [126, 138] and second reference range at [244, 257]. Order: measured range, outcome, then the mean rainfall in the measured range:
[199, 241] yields 3.2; 21.2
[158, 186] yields 0.7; 22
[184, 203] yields 1.9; 20.4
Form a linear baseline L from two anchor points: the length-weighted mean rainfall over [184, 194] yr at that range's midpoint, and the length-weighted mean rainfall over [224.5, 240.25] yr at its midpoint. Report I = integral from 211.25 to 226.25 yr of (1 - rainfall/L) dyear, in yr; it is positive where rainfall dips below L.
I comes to 1.7 yr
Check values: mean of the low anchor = 21.3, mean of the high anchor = 23.8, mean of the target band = 20.4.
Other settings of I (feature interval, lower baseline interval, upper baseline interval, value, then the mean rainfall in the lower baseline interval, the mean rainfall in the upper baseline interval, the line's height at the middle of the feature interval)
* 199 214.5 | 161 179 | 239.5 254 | 2.8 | 22.1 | 24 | 23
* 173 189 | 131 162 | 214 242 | 0.0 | 21.6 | 22.6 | 22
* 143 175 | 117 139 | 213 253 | 1.2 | 22.5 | 22.8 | 22.6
